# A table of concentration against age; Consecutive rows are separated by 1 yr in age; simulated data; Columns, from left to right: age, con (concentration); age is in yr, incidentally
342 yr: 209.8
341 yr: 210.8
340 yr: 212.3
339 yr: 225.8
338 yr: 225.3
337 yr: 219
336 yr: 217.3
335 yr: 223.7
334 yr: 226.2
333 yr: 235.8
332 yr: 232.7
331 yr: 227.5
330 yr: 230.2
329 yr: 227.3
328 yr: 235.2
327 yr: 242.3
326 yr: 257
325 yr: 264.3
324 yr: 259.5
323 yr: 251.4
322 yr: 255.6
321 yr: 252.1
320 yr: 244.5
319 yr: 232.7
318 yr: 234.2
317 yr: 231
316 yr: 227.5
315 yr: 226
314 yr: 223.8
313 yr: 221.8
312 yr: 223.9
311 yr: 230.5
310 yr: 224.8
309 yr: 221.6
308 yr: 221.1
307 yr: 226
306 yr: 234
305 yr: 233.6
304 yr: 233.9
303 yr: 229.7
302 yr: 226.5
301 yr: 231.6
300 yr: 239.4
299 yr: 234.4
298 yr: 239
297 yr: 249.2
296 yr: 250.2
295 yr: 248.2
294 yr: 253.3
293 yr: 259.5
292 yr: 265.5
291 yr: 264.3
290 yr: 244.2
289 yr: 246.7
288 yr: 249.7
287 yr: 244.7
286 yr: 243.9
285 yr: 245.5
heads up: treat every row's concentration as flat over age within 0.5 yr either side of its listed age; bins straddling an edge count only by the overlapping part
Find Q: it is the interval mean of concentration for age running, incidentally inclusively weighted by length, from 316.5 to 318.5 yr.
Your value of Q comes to 233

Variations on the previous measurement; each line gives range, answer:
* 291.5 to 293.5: 262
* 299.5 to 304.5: 232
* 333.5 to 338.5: 222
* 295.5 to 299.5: 243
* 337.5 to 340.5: 221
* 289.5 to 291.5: 254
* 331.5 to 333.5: 234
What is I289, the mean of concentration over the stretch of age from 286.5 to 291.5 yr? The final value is 250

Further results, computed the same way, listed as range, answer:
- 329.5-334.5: 230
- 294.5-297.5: 249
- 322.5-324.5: 255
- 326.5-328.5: 239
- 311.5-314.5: 223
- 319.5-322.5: 251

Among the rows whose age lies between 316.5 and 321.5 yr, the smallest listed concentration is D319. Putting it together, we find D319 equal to 231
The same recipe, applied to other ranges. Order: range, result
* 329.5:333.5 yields 227.5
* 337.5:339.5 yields 225.3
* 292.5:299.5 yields 234.4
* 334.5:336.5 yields 217.3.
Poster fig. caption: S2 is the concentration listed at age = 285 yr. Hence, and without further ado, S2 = 245.5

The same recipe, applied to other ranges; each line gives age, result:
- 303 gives 229.7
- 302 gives 226.5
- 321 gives 252.1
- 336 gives 217.3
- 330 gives 230.2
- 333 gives 235.8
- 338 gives 225.3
